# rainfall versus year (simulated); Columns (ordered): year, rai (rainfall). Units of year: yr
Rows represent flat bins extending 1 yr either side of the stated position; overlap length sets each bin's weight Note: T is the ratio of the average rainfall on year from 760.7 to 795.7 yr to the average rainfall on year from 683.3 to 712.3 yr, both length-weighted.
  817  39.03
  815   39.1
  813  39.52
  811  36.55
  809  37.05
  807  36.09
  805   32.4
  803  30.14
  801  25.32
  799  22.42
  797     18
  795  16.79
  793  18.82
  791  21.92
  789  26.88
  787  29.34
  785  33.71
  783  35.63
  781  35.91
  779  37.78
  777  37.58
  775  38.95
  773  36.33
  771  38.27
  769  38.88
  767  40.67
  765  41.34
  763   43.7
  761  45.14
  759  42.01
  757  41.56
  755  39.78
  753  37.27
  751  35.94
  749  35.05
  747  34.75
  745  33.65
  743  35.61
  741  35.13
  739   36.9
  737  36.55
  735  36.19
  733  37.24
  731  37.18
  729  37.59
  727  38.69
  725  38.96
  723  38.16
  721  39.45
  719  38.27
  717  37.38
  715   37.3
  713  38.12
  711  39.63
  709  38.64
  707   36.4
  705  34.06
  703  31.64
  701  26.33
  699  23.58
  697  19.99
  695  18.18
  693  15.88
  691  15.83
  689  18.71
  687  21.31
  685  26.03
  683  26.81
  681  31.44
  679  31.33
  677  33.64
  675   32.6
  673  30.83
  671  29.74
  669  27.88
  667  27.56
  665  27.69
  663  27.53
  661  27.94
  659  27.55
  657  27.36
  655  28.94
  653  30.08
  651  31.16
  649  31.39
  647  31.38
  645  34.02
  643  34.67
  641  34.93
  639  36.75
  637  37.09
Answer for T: 1.30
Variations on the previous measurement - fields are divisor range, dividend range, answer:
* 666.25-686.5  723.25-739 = 1.27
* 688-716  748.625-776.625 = 1.41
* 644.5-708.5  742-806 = 1.22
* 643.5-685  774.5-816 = 1.03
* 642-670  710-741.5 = 1.27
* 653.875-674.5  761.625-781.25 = 1.38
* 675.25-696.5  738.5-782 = 1.59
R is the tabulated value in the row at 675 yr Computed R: 32.6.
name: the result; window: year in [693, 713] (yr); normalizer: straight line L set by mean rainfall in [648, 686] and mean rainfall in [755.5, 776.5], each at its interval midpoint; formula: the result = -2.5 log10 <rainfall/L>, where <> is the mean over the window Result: 0.14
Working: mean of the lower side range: 29.3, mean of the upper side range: 40.6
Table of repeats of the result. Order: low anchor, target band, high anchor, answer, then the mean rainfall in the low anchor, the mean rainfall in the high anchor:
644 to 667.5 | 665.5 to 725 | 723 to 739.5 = 0.127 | 29.4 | 37.5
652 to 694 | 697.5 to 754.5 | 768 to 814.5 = -0.227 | 27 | 31.6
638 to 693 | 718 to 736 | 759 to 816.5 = -0.213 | 28.8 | 33.6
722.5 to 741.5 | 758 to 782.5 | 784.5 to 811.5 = -0.249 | 37.3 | 27.2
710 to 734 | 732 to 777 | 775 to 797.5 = -0.146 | 38.2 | 29.1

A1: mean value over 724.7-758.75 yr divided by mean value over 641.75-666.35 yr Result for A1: 1.23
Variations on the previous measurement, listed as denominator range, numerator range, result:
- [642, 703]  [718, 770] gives 1.40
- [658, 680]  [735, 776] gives 1.30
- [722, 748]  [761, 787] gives 1.04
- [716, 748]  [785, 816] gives 0.78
